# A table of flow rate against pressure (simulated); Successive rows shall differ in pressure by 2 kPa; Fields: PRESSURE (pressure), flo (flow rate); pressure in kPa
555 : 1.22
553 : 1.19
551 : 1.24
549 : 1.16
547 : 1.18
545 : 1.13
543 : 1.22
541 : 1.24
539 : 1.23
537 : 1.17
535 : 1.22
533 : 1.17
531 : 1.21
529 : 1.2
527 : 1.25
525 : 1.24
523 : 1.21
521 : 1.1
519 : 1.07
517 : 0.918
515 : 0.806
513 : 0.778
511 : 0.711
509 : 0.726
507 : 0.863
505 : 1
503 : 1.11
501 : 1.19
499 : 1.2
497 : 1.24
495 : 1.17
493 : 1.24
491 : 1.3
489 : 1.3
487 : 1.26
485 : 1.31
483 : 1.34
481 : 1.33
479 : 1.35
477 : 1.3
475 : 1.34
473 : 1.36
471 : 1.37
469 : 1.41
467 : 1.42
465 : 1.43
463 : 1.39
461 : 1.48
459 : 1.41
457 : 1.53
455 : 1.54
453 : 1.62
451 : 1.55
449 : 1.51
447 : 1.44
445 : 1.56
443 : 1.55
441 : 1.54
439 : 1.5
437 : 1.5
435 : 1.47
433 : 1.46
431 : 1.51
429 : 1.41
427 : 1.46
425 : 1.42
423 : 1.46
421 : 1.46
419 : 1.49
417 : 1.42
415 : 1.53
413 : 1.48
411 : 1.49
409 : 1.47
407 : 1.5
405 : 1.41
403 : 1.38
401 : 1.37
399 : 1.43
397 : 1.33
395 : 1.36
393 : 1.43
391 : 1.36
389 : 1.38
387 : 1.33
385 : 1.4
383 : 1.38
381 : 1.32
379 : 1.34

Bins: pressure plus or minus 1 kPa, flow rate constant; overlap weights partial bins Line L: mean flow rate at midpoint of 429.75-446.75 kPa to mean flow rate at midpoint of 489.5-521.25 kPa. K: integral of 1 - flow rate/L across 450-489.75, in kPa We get -3.8 kPa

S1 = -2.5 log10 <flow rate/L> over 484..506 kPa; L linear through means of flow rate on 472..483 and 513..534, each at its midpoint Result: 0.033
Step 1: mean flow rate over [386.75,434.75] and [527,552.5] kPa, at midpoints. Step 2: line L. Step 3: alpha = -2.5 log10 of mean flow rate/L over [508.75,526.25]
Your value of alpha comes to 0.27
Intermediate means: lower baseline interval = 1.43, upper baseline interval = 1.2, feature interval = 0.965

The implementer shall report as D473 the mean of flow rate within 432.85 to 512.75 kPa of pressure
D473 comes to 1.33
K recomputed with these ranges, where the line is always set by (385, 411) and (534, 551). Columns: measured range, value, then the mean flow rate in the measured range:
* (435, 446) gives -1.5 kPa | 1.52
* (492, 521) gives 5.7 kPa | 1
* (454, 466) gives -1.4 kPa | 1.46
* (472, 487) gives -0.5 kPa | 1.33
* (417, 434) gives -1.2 kPa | 1.46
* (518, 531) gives 0.4 kPa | 1.18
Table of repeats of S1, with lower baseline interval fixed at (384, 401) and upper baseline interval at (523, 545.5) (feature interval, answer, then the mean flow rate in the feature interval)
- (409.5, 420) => -0.10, 1.48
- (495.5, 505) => 0.08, 1.16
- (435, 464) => -0.15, 1.51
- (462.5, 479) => -0.07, 1.38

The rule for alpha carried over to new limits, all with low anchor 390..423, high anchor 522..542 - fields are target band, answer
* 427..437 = -0.059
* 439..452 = -0.119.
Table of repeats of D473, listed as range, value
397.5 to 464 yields 1.48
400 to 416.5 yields 1.45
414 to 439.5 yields 1.47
